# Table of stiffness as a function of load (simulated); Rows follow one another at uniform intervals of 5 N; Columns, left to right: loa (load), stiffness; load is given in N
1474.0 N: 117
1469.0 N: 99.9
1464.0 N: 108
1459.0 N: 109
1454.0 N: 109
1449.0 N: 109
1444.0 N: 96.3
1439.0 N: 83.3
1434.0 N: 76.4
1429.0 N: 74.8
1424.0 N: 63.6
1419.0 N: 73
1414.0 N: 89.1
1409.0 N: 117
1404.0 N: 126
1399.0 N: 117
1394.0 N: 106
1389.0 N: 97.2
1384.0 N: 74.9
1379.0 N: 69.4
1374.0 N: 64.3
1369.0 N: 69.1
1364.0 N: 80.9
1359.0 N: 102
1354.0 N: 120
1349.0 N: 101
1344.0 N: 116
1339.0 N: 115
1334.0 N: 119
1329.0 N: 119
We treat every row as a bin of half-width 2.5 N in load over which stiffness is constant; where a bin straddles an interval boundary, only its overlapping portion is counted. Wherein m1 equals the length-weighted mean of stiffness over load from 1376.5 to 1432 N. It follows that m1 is 91.5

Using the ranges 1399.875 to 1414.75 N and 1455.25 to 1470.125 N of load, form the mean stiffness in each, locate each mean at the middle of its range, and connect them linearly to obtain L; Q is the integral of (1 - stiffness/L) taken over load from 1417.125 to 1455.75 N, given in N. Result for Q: 8.5 N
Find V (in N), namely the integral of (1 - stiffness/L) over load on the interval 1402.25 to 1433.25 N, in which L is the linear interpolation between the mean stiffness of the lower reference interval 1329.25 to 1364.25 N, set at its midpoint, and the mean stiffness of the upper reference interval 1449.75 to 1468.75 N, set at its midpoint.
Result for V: 5.6 N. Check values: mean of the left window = 110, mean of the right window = 108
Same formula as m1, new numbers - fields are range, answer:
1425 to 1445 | 80.2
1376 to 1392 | 80.8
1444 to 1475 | 107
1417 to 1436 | 71.8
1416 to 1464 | 89.3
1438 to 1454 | 99.4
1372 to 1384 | 68.6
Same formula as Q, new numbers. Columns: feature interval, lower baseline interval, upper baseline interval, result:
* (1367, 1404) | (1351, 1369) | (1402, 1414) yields 6.4 N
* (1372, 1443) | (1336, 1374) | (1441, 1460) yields 9.5 N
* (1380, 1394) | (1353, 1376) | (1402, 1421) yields 0.8 N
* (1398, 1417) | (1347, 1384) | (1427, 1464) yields -4.3 N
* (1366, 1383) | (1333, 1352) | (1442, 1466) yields 6.5 N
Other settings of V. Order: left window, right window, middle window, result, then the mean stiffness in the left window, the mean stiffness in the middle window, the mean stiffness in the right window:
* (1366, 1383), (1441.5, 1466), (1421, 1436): 3.63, 68.6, 71.5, 106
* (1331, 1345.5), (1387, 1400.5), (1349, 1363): 0.93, 117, 106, 106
